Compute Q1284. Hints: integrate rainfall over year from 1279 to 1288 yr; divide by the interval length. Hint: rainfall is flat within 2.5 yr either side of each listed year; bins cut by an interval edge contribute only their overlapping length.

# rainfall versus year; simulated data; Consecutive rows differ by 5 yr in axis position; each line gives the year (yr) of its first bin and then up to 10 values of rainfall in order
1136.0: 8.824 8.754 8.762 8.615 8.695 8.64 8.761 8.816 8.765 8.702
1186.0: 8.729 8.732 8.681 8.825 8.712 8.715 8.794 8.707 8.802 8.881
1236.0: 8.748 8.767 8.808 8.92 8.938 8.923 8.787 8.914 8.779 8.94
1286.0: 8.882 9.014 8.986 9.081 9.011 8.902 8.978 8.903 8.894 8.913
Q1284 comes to 8.91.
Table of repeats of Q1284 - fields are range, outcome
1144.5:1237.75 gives 8.74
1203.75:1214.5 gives 8.72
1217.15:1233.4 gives 8.8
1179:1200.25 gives 8.72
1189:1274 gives 8.8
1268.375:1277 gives 8.86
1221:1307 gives 8.89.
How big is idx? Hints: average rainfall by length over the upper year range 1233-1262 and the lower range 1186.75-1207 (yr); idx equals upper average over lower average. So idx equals 1.0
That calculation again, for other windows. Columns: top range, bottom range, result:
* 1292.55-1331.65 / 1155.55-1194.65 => 1.03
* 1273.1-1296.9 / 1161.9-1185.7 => 1.02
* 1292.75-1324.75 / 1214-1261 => 1.02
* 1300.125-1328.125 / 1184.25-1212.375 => 1.03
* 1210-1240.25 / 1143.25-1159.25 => 1.01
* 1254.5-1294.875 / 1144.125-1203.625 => 1.02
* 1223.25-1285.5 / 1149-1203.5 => 1.01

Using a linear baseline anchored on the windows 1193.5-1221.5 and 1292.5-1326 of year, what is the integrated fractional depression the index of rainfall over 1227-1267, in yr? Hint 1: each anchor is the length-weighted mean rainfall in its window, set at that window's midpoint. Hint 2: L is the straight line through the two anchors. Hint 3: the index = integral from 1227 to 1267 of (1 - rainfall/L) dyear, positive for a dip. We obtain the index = -0.1 yr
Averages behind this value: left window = 8.74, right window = 8.97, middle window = 8.85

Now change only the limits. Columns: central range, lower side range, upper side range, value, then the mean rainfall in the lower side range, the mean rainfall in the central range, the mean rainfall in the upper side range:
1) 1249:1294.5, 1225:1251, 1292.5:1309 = 0.1 yr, 8.81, 8.9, 9.02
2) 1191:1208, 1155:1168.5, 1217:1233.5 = 0.0 yr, 8.7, 8.74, 8.8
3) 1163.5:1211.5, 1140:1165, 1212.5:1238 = 0.0 yr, 8.69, 8.74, 8.78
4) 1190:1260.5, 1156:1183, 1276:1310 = 0.4 yr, 8.73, 8.79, 8.97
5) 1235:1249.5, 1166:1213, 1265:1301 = 0.1 yr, 8.74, 8.79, 8.92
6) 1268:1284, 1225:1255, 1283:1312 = 0.1 yr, 8.83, 8.87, 8.98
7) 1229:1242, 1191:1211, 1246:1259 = 0.1 yr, 8.74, 8.8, 8.91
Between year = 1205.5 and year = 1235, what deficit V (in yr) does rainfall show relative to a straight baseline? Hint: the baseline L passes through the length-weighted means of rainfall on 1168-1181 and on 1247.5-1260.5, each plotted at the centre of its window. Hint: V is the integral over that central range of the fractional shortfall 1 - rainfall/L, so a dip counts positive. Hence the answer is 0.3 yr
